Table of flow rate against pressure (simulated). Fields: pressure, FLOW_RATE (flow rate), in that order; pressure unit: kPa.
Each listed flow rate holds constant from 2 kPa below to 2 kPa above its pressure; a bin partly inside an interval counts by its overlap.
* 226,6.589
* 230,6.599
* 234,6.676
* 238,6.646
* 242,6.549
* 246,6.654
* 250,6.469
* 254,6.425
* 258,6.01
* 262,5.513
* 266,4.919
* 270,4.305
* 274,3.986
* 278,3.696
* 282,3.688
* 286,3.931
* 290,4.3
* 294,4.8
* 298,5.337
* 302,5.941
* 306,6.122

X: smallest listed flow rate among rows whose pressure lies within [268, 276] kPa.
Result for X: 3.986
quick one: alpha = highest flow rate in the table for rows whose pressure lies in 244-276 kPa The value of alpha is 6.654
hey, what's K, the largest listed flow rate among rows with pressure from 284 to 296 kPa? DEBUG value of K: 4.8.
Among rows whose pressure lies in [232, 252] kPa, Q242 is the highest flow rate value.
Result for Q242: 6.676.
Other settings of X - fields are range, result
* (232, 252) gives 6.469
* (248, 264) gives 5.513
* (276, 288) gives 3.688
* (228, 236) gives 6.599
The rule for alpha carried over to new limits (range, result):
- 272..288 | 3.986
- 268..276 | 4.305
